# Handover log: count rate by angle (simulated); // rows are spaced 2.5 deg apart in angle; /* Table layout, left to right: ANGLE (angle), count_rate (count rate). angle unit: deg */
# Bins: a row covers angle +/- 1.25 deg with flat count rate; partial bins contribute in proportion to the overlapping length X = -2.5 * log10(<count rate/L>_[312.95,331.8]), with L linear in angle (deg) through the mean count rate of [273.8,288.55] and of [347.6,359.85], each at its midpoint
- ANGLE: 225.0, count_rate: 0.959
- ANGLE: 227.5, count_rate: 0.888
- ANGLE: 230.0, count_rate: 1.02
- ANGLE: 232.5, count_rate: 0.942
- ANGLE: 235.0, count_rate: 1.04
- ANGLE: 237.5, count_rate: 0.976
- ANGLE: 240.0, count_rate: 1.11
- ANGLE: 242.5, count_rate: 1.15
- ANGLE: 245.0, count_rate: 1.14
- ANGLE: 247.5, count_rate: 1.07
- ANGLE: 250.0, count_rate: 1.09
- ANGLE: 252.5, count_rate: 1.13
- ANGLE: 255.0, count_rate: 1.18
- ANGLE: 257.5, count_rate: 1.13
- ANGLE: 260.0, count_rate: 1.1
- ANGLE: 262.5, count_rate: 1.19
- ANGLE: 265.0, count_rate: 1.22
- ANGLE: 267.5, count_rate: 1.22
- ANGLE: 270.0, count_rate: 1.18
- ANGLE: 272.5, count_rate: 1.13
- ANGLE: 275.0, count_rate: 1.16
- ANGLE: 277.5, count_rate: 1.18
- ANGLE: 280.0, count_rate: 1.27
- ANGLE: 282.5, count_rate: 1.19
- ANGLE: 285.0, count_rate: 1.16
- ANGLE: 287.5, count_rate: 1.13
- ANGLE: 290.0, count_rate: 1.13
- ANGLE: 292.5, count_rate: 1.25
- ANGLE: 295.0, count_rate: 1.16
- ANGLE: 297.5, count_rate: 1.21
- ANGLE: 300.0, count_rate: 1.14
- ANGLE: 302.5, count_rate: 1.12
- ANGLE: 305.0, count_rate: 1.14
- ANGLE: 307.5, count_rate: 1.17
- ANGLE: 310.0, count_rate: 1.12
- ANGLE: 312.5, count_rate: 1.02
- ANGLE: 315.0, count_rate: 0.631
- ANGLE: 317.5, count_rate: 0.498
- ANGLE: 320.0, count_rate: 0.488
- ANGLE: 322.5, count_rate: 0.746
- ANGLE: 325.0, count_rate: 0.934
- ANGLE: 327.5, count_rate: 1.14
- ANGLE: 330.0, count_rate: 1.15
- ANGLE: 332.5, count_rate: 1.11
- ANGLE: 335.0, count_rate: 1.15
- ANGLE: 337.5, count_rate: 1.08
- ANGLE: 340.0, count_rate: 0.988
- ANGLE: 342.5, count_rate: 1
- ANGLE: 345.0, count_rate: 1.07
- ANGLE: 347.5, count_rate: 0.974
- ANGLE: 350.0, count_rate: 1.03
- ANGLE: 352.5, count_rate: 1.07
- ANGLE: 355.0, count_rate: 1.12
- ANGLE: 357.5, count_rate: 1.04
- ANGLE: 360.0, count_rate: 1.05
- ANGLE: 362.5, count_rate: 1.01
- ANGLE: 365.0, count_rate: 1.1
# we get 0.33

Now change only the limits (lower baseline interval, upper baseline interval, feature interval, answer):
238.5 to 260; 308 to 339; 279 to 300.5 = -0.16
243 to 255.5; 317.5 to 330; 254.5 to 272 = -0.10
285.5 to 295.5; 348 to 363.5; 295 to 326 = 0.20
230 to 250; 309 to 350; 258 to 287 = -0.16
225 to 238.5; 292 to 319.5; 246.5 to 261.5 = -0.14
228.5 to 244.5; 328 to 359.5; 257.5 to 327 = -0.02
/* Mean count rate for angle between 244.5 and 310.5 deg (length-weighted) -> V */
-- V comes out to 1.16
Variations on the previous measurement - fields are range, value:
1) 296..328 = 0.948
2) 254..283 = 1.18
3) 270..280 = 1.17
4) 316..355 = 0.965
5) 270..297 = 1.18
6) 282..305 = 1.16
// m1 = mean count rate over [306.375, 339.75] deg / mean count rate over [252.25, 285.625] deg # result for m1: 0.80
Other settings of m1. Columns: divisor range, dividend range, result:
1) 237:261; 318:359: 0.90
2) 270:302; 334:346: 0.90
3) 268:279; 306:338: 0.80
